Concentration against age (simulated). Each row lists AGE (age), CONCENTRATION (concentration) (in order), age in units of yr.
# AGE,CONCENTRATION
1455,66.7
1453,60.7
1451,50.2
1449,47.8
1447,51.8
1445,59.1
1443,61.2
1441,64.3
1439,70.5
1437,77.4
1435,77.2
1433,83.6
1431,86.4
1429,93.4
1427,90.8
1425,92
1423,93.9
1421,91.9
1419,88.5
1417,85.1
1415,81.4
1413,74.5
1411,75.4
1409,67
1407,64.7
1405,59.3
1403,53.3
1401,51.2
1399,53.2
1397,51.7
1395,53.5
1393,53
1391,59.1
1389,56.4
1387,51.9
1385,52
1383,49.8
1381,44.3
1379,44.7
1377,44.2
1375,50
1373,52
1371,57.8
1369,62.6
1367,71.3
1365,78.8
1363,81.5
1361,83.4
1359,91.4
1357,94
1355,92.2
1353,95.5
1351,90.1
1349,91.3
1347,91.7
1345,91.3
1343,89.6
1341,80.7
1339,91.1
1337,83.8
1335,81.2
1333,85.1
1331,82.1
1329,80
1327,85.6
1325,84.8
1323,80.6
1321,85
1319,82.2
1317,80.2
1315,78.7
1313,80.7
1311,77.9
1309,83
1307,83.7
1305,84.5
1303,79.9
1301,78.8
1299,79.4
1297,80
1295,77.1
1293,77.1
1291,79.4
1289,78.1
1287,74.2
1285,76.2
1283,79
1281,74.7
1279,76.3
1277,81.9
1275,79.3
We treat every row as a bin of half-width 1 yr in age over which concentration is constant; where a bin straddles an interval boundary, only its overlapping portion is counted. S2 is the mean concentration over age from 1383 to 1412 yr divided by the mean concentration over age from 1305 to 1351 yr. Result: 0.68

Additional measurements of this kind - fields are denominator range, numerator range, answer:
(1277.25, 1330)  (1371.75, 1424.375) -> 0.77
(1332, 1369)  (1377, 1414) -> 0.65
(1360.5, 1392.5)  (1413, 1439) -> 1.47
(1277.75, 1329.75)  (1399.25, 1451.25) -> 0.91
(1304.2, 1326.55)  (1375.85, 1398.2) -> 0.62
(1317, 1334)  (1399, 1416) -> 0.78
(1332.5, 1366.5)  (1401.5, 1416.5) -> 0.78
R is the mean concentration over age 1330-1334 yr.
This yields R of 83.6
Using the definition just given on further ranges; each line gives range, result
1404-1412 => 66.6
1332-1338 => 83.4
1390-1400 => 54.1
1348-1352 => 90.7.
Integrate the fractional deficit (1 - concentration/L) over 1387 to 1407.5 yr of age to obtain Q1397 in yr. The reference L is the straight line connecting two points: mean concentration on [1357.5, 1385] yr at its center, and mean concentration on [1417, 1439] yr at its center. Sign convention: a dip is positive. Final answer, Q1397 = 5.1 yr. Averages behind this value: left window 62.6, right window 86.6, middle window 55.1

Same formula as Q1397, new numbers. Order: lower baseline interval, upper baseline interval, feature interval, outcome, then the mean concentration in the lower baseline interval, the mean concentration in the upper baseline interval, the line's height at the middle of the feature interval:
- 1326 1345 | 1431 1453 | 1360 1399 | 9.7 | 84.7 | 65.2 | 76.6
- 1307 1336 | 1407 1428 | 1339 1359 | -2.1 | 82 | 83.1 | 82.3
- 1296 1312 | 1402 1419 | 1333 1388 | 1.6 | 80.9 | 71.2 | 75.7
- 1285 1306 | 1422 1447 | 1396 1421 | 3.2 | 78.7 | 78.1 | 78.2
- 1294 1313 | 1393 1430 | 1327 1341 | -1.0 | 80.5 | 72.8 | 78.3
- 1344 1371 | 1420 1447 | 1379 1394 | 5.6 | 84.7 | 79.1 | 82.6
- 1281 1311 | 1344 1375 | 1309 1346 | -1.6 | 79.1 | 80.6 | 79.9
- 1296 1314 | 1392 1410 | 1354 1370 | -3.7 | 80.9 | 56.3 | 66.3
